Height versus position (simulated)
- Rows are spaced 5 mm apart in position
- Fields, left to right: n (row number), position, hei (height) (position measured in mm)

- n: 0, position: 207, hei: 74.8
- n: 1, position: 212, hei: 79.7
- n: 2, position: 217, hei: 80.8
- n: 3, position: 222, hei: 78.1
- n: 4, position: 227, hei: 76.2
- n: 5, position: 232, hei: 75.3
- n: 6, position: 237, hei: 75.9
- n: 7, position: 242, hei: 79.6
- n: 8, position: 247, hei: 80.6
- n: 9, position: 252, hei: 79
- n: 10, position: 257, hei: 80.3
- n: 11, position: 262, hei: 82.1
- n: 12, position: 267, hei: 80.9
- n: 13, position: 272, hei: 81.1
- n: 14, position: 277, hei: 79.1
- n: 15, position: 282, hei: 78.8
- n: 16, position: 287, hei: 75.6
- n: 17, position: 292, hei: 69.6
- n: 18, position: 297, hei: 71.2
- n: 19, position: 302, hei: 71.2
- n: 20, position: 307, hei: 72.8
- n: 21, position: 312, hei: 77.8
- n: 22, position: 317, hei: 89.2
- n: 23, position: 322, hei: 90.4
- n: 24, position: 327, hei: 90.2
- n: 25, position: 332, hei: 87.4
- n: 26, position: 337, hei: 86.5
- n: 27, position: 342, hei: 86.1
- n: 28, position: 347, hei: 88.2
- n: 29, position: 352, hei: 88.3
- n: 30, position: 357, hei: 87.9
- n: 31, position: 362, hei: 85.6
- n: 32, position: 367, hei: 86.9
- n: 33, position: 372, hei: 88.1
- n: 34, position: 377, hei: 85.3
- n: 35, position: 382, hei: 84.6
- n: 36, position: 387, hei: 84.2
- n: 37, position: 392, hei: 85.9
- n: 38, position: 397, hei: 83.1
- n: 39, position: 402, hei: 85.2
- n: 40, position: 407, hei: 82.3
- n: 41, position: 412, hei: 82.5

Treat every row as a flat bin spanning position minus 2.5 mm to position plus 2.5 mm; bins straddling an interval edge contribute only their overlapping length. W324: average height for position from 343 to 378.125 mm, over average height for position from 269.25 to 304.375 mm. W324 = 1.16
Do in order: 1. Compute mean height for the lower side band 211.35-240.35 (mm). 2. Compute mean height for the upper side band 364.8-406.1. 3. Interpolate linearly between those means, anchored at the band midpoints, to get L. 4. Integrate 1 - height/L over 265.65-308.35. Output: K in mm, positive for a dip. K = 2.6 mm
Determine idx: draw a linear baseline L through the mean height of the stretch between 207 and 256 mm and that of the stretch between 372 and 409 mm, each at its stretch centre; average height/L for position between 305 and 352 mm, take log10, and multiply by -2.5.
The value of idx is -0.05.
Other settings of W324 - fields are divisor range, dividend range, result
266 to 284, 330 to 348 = 1.09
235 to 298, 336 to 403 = 1.10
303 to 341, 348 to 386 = 1.03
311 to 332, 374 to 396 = 0.97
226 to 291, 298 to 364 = 1.07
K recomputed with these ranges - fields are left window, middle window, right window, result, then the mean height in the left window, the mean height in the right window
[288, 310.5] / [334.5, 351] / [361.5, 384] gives -1.4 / 71.8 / 86.2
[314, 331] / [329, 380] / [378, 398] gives 0.0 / 89.4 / 84.6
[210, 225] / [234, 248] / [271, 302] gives -0.1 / 79.4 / 75.3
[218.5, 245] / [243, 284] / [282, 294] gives -2.6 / 77.2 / 74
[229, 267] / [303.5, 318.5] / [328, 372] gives 1.0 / 79.1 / 87.3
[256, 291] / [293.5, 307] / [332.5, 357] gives 1.8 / 79.2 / 87.3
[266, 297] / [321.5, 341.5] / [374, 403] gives -1.9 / 76.8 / 84.8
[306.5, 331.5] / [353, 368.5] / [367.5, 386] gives -0.2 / 85.2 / 86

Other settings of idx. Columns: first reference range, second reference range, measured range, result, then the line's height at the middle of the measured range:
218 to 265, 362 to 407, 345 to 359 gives -0.06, 83.8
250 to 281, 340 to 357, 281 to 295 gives 0.11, 82.3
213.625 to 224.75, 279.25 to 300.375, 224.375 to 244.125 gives 0.02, 78.2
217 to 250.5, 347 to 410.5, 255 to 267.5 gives -0.02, 79.4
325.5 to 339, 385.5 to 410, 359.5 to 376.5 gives -0.01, 85.8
